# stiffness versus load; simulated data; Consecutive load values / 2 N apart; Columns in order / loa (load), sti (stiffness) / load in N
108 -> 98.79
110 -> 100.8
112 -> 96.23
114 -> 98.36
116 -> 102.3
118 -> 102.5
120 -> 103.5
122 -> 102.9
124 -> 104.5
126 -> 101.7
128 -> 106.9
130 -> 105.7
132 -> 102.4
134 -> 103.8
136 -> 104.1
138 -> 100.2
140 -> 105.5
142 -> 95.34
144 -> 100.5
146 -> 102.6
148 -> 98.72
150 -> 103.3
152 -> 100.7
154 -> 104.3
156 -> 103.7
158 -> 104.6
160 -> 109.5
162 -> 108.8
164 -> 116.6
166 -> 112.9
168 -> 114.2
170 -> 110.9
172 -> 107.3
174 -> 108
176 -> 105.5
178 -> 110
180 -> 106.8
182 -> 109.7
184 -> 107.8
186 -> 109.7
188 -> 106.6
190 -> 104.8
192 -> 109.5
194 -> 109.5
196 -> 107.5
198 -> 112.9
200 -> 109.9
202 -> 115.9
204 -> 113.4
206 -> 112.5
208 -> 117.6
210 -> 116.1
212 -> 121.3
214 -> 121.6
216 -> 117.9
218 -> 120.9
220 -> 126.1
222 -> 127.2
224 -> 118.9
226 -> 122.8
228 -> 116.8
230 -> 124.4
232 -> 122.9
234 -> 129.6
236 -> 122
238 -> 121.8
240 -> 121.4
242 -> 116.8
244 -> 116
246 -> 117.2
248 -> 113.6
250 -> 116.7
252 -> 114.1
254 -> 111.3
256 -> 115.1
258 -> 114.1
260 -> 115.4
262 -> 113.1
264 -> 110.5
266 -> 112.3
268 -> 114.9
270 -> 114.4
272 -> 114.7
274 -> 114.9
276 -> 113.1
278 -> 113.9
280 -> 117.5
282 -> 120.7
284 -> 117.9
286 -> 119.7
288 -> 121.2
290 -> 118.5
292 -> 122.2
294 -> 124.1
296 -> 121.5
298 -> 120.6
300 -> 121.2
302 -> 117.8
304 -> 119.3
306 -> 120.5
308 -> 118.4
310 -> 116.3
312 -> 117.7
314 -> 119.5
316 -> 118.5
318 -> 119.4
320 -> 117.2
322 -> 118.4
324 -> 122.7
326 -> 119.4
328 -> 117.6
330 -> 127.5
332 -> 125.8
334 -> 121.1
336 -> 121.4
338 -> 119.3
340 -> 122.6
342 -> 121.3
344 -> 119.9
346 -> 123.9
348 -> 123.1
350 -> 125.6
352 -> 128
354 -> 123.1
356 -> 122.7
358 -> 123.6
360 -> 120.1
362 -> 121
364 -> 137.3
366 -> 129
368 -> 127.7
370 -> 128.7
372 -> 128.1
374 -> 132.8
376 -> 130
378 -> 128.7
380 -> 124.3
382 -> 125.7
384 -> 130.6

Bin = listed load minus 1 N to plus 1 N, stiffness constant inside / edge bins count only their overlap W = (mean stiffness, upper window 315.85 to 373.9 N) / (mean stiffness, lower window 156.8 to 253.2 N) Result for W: 1.08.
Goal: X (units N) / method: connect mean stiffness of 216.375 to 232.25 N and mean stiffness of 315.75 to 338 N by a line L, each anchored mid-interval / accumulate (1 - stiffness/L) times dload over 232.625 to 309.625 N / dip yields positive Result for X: 2.6 N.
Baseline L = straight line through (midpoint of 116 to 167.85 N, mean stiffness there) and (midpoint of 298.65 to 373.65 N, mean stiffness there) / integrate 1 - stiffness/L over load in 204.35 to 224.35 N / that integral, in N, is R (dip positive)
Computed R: -1.6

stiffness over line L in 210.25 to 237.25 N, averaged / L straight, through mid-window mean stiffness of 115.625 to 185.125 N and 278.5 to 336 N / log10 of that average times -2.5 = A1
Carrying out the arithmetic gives -0.093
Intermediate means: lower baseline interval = 105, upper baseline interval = 120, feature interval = 122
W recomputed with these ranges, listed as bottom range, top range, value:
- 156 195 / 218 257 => 1.10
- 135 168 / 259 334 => 1.13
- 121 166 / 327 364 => 1.18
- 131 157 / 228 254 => 1.17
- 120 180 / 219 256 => 1.14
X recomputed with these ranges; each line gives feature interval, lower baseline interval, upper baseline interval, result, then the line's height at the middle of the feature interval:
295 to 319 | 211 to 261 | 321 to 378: 0.65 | 123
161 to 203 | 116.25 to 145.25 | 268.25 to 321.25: -0.81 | 108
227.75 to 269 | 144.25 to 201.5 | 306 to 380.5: -0.94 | 115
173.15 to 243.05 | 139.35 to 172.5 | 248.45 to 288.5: -3.42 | 110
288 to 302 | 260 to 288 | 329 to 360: -0.40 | 118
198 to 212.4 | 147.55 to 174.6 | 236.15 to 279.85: -0.49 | 111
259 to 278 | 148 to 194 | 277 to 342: 0.44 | 116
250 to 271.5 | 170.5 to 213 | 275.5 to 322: 0.43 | 116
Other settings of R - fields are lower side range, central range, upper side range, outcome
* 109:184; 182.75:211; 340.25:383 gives -0.32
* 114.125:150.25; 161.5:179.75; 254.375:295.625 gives -0.71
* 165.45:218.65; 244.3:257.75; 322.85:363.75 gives 0.16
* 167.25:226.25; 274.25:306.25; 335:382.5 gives 0.27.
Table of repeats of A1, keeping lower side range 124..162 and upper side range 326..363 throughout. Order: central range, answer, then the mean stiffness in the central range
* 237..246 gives -0.058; 119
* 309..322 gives 0.015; 118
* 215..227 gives -0.108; 122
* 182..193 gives -0.004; 108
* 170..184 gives -0.017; 108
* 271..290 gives -0.007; 117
